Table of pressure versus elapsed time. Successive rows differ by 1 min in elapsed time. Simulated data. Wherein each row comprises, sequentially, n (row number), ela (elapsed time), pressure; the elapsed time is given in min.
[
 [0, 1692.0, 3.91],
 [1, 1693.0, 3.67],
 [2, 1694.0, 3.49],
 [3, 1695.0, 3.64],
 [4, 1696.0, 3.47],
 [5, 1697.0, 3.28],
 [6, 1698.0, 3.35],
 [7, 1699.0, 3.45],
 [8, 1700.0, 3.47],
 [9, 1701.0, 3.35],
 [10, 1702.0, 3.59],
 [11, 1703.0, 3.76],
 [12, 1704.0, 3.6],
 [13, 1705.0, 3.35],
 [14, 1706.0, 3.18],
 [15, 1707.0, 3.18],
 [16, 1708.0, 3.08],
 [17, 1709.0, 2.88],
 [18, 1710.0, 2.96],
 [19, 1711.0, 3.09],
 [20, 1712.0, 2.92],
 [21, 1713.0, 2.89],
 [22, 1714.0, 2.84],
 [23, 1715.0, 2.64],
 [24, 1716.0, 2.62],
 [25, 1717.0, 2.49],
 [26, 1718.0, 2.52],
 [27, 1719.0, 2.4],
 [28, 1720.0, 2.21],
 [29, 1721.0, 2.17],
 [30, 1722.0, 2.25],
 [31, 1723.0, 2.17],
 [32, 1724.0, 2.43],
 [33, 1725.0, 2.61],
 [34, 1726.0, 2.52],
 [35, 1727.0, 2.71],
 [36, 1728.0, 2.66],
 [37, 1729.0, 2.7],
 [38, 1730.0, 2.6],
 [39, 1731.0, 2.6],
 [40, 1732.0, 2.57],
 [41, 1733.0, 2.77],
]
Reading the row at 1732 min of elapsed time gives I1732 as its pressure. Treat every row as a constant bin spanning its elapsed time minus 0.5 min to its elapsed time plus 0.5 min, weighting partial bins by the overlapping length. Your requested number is 2.57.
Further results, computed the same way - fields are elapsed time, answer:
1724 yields 2.43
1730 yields 2.6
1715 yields 2.64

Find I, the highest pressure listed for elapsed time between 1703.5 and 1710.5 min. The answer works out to 3.6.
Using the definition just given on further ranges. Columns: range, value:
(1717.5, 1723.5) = 2.52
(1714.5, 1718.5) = 2.64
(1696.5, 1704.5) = 3.76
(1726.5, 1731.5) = 2.71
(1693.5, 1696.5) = 3.64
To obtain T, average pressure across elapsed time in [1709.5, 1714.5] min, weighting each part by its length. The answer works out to 2.94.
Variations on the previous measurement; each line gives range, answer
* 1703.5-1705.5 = 3.48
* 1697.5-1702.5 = 3.44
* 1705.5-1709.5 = 3.08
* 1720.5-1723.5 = 2.2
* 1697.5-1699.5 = 3.4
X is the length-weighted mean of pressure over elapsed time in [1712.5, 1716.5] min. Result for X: 2.75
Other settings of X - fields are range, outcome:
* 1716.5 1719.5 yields 2.47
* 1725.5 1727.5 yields 2.62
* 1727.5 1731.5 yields 2.64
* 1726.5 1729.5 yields 2.69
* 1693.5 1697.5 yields 3.47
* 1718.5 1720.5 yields 2.3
